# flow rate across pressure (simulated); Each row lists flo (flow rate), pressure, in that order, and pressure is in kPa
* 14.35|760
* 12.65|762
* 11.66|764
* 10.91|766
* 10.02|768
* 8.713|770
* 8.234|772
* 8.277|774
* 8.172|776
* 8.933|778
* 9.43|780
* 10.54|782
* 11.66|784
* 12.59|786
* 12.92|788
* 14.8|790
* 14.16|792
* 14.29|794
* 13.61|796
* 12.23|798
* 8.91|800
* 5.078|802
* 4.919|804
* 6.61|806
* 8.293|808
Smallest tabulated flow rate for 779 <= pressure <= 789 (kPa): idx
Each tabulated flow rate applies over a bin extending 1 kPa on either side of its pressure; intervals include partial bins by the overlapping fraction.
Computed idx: 9.43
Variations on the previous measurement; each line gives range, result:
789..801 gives 8.91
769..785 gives 8.172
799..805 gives 4.919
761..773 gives 8.234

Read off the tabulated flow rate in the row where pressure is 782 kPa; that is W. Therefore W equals 10.54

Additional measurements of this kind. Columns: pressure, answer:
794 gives 14.29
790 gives 14.8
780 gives 9.43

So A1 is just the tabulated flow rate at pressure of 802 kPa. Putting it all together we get 5.078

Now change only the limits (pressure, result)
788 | 12.92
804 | 4.919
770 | 8.713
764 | 11.66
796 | 13.61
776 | 8.172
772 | 8.234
